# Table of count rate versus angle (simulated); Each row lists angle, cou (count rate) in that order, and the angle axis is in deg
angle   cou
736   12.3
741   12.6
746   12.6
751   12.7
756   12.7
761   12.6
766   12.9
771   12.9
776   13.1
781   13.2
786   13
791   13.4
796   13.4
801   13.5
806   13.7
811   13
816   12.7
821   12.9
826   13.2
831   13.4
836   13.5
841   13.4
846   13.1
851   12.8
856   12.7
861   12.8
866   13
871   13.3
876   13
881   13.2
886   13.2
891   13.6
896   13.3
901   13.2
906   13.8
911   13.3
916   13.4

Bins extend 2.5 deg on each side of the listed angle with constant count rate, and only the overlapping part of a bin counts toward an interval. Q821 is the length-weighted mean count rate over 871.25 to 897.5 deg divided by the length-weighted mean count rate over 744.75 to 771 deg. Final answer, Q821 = 1.0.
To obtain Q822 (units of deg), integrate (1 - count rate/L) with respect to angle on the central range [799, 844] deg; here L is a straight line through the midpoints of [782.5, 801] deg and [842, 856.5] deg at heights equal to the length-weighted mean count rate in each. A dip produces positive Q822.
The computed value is -0.5 deg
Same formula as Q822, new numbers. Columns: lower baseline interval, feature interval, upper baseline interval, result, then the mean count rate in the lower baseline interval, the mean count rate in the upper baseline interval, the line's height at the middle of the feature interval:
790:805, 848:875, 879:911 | 1.0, 13.5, 13.4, 13.4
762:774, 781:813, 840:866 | -1.1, 12.9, 12.9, 12.9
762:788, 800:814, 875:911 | -0.3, 13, 13.3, 13.1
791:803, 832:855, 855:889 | 0.0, 13.4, 13.1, 13.2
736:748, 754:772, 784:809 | 0.1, 12.5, 13.4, 12.9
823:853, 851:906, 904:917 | 1.0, 13.2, 13.5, 13.4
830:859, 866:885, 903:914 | 0.3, 13.1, 13.5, 13.3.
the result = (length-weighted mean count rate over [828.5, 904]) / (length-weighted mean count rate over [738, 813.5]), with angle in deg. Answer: 1.01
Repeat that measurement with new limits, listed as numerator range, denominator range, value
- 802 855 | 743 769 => 1.04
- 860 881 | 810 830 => 1.01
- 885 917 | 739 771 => 1.06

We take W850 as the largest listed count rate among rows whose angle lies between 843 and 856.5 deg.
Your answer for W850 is 13.1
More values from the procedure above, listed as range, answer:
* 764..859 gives 13.7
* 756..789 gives 13.2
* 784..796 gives 13.4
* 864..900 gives 13.6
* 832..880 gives 13.5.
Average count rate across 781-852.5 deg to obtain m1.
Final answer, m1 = 13.2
